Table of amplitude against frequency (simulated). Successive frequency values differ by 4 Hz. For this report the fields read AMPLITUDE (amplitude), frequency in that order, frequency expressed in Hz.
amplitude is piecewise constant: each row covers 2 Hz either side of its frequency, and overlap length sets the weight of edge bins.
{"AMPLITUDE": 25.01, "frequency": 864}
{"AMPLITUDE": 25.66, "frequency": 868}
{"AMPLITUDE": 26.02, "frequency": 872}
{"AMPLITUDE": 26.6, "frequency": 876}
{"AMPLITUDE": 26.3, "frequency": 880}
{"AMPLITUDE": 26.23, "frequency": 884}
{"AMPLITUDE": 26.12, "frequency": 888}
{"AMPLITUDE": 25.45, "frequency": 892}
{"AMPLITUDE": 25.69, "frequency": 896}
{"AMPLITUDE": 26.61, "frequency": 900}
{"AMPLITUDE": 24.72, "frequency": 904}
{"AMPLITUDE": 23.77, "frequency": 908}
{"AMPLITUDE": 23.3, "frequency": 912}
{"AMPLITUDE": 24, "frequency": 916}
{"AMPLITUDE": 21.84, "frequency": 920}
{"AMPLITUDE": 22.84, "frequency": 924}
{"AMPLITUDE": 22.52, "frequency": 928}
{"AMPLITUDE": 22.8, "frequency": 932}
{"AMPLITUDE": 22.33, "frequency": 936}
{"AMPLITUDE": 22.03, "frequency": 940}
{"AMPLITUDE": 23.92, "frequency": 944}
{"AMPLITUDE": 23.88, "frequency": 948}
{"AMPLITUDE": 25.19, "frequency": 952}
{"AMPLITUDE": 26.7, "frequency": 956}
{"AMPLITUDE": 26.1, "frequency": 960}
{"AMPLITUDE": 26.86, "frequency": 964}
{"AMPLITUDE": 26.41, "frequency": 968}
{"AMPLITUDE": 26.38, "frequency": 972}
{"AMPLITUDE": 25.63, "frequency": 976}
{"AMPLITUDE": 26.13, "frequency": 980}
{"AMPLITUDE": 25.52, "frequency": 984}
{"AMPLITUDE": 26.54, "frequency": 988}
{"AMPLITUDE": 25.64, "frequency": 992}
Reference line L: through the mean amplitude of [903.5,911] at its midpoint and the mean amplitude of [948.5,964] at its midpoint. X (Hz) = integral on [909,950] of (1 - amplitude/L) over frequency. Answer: 3.1 Hz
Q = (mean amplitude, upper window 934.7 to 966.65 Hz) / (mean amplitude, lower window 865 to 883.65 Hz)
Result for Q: 0.95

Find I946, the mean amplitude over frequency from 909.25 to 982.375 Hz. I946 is 24.4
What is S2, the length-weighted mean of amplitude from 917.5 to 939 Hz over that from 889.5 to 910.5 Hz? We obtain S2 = 0.89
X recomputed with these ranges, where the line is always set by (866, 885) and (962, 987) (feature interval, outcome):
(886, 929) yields 3.1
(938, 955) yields 1.5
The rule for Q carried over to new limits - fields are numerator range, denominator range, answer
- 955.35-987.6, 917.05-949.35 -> 1.15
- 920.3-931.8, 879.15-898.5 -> 0.87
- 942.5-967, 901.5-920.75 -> 1.08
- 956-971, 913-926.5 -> 1.16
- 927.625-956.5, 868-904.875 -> 0.91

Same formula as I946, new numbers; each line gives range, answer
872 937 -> 24.5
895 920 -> 24.4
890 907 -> 25.5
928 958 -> 23.7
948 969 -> 26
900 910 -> 24.7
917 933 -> 22.6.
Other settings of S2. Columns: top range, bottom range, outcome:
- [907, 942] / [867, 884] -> 0.87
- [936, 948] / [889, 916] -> 0.92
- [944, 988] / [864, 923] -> 1.03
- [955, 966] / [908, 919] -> 1.13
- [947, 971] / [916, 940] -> 1.15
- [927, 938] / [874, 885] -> 0.85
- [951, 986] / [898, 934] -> 1.11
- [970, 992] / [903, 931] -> 1.12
